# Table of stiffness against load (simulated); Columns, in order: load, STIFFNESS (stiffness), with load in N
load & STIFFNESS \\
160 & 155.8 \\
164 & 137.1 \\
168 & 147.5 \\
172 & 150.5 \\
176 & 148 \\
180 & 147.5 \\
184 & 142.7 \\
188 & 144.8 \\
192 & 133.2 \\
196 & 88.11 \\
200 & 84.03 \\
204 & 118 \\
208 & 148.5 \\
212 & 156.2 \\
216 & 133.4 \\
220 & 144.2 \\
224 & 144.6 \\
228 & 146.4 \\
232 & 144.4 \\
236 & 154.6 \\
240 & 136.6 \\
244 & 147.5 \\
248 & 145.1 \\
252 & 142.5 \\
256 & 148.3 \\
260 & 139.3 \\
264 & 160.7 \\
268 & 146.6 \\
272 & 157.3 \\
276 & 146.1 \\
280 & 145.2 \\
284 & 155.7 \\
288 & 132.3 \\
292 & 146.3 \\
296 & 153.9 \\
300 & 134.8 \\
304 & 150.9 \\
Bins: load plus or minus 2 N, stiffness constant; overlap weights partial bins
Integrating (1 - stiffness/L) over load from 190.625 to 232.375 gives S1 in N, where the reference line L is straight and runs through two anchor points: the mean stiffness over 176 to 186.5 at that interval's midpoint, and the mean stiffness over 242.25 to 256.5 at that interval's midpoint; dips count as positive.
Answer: 4.3 N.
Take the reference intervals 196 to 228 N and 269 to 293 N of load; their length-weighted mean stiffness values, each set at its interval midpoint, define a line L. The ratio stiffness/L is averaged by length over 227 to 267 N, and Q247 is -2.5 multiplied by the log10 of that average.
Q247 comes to -0.057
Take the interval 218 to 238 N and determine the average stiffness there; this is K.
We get 147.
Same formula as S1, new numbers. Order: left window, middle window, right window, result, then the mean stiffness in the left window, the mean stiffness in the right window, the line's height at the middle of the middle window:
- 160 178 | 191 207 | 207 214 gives 4.70 N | 147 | 153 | 151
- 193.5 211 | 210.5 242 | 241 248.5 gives -3.39 N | 113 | 145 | 131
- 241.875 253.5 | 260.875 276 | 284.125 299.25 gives -0.79 N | 145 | 145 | 145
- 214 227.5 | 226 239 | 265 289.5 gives -0.44 N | 141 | 148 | 143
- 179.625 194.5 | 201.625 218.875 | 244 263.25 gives 0.43 N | 140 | 145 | 142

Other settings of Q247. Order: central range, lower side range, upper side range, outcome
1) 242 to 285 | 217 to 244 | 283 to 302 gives -0.03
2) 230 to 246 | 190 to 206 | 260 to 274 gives -0.10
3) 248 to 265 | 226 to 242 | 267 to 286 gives 0.01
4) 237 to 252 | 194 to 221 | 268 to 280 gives -0.04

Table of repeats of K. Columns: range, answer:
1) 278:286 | 150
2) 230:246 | 146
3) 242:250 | 146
